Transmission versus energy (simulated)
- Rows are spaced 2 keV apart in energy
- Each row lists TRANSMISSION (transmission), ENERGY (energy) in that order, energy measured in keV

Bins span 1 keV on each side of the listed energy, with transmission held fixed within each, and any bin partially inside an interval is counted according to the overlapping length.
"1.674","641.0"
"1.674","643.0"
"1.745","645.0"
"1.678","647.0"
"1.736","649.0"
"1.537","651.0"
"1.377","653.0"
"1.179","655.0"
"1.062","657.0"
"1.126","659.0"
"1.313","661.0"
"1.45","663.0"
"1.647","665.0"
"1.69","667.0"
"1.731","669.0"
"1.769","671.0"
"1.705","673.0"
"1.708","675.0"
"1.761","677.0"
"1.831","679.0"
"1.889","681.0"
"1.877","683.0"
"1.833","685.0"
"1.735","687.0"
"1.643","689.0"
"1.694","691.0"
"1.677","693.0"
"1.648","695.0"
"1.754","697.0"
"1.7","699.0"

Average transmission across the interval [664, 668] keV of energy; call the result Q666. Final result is 1.67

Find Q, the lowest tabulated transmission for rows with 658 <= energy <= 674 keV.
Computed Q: 1.126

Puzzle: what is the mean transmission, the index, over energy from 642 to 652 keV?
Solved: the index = 1.67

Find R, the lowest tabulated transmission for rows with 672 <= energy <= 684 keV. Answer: 1.705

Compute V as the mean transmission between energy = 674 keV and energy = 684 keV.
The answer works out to 1.81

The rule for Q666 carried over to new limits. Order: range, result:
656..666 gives 1.32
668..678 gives 1.73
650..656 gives 1.36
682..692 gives 1.76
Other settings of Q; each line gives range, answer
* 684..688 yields 1.735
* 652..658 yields 1.062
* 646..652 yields 1.537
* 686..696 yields 1.643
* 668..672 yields 1.731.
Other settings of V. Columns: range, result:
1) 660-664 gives 1.38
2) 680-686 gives 1.87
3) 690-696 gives 1.67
